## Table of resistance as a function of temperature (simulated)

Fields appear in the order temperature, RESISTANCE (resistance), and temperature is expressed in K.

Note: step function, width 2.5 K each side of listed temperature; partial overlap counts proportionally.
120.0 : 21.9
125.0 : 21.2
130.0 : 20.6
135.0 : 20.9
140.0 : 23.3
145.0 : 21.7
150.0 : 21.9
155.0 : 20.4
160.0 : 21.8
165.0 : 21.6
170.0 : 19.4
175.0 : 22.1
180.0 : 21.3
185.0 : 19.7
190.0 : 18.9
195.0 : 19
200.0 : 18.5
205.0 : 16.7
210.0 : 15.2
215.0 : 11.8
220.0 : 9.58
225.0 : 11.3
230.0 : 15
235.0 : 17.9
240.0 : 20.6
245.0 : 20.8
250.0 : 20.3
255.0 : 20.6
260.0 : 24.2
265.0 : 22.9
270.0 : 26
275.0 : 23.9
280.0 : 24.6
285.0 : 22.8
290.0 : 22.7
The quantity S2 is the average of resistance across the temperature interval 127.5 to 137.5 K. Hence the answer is 20.8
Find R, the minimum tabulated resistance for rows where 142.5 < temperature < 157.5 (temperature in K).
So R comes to 20.4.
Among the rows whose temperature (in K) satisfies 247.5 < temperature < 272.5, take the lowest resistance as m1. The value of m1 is 20.3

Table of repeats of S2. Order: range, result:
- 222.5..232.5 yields 13.2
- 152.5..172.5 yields 20.8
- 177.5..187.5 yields 20.5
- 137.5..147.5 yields 22.5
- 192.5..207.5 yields 18.1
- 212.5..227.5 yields 10.9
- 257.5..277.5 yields 24.2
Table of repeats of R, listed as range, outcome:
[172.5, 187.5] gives 19.7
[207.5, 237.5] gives 9.58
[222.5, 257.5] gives 11.3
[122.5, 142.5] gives 20.6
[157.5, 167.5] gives 21.6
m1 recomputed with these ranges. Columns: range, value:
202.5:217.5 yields 11.8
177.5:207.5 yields 16.7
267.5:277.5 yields 23.9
